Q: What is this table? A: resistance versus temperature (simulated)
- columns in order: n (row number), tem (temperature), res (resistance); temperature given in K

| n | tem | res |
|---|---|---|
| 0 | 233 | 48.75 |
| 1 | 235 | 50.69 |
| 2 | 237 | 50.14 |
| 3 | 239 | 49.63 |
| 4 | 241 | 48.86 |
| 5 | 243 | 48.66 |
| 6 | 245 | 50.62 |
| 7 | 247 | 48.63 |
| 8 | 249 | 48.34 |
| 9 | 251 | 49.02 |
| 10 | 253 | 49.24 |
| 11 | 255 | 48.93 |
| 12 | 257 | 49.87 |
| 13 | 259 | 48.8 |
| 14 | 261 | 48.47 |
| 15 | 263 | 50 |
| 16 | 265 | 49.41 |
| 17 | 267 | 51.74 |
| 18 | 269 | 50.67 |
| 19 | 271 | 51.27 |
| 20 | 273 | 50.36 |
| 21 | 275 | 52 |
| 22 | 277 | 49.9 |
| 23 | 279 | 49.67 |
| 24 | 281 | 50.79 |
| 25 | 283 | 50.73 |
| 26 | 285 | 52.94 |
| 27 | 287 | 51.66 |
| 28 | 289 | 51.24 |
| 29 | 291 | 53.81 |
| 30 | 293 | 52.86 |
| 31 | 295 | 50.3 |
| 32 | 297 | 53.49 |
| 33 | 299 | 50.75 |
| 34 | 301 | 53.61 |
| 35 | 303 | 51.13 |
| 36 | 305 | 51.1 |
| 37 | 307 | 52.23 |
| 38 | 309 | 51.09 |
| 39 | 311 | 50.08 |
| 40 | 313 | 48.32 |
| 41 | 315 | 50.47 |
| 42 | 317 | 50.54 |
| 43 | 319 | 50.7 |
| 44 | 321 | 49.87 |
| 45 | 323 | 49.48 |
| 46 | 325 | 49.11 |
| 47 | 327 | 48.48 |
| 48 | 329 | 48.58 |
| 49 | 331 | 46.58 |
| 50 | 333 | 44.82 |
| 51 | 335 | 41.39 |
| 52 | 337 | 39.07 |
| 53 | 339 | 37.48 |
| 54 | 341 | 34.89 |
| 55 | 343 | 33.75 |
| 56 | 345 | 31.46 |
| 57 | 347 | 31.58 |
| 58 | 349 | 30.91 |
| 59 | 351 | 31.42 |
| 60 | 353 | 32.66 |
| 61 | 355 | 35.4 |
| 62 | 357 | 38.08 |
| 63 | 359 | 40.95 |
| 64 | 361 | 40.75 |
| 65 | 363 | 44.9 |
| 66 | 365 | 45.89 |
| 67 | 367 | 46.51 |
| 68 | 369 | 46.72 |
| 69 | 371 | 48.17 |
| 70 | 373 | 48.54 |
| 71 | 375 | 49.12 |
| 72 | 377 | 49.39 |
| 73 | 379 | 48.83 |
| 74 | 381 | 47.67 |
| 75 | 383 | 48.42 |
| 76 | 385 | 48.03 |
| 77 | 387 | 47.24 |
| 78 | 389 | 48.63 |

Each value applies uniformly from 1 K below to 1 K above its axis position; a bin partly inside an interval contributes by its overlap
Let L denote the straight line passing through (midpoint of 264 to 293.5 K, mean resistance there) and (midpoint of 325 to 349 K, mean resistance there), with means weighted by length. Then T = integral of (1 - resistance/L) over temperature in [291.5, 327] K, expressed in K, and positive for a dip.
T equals -4.43 K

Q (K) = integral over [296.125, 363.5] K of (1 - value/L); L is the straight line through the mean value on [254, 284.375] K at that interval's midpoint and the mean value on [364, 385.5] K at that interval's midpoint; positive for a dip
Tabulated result 6.9 K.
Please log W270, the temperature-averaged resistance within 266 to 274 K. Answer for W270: 51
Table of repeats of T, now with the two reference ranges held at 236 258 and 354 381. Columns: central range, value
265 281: -0.8 K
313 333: -1.1 K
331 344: 1.9 K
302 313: -0.9 K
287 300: -1.2 K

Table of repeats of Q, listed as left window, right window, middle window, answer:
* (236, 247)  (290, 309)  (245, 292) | 0.3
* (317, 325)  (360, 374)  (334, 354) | 5.6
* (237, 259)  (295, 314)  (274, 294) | -0.4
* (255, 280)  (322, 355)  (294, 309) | -2.3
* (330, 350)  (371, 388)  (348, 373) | 1.6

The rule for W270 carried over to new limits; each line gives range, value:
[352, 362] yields 37.6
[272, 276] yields 51.2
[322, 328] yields 49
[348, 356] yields 32.6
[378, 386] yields 48.2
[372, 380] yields 49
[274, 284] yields 50.6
